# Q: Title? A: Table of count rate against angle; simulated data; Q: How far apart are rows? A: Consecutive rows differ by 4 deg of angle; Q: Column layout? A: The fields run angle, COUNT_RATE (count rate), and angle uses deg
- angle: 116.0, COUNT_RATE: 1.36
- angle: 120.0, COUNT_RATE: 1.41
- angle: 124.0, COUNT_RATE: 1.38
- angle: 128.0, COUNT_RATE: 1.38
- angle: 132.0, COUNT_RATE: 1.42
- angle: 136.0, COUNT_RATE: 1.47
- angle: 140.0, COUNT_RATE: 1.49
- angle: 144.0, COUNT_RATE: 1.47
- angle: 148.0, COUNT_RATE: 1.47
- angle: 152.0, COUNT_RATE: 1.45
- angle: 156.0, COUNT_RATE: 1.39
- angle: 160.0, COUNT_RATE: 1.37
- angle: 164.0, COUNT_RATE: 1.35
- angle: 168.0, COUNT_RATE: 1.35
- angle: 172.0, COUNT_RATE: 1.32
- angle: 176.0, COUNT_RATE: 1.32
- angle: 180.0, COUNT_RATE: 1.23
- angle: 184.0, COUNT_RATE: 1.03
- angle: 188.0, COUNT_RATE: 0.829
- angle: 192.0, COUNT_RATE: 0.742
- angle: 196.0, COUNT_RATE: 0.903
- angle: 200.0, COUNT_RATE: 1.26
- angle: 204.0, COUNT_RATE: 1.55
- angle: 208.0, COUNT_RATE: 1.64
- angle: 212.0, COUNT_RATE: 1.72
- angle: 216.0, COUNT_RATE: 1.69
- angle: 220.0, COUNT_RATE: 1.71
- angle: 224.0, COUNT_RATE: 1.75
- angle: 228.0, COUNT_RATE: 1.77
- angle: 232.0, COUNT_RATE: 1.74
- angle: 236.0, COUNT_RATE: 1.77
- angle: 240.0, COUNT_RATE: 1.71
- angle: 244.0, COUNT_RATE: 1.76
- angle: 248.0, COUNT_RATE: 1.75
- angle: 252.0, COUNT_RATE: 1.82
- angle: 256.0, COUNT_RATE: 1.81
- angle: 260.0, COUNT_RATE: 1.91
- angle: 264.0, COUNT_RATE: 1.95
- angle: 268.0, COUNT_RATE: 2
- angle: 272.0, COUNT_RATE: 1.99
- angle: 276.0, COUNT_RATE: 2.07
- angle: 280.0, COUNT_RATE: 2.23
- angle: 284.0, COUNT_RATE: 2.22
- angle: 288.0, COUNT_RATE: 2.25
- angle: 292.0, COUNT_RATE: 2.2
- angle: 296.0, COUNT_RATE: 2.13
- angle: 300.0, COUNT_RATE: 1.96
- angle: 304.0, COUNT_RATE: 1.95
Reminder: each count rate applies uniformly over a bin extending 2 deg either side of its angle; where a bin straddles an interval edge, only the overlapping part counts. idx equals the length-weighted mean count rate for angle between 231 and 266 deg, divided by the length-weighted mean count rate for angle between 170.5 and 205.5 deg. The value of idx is 1.61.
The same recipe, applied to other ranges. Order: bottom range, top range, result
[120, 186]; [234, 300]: 1.44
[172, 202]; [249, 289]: 1.89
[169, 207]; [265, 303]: 1.83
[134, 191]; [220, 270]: 1.38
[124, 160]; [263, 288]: 1.46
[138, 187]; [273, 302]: 1.60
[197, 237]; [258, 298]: 1.28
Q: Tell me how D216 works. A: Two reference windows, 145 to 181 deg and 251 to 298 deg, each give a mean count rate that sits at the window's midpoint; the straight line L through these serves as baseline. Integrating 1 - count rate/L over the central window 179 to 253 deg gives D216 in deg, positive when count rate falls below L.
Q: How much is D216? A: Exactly 9.4 deg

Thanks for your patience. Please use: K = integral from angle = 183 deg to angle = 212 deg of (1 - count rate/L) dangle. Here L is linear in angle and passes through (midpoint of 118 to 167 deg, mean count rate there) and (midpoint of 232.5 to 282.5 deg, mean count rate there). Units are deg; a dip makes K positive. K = 8.3 deg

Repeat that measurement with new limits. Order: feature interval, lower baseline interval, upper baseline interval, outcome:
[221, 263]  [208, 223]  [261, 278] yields 1.5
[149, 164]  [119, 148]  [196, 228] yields 0.8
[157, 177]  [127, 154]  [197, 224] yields 2.1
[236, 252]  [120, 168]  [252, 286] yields 1.2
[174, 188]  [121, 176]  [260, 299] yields 3.9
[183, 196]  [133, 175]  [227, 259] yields 5.8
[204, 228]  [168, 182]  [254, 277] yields -1.5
